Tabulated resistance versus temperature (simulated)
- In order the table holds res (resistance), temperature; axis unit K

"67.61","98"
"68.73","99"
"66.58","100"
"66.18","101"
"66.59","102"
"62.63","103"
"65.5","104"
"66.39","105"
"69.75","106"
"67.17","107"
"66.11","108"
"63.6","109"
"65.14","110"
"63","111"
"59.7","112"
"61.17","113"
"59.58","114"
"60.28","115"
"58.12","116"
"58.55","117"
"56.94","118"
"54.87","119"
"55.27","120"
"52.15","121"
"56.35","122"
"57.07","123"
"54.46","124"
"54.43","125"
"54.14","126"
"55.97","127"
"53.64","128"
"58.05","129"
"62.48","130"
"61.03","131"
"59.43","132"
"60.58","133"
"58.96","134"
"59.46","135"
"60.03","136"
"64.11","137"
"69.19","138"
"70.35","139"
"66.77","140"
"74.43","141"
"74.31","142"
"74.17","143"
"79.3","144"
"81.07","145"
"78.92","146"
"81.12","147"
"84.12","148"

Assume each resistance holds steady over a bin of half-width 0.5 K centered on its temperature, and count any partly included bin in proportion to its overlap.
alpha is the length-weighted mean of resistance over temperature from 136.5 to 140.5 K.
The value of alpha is 67.6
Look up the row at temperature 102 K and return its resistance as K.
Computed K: 66.59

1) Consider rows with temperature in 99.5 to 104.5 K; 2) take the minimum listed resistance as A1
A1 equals 62.63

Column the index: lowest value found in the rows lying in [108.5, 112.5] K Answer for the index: 59.7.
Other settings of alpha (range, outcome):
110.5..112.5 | 61.4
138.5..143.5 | 72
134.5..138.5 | 63.2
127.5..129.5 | 55.8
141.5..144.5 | 75.9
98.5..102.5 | 67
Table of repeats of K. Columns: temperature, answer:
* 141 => 74.43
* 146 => 78.92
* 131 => 61.03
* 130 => 62.48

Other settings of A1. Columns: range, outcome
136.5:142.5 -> 64.11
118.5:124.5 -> 52.15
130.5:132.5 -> 59.43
